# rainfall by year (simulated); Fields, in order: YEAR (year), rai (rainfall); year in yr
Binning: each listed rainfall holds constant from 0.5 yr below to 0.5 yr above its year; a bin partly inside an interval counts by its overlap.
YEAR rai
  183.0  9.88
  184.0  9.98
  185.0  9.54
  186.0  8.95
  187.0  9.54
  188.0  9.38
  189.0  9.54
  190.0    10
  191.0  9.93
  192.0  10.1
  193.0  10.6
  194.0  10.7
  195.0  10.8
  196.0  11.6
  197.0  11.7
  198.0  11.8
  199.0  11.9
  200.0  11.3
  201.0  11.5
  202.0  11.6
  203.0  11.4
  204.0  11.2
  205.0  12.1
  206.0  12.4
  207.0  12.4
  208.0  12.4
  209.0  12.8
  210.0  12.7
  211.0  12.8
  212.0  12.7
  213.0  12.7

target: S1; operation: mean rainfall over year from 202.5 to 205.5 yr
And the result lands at 11.6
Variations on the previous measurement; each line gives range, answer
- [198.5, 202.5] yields 11.6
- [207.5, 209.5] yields 12.6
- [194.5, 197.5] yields 11.4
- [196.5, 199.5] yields 11.8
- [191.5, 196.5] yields 10.8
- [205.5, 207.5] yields 12.4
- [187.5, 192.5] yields 9.79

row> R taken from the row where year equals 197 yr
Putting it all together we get 11.7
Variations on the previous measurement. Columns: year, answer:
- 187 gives 9.54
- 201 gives 11.5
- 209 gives 12.8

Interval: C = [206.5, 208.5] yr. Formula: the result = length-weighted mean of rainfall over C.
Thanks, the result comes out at 12.4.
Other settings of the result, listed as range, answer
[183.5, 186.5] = 9.49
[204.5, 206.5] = 12.2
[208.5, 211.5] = 12.8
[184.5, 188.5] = 9.35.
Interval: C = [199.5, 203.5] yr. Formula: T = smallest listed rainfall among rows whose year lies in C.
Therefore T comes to 11.3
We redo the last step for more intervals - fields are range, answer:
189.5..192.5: 9.93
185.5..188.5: 8.95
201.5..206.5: 11.2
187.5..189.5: 9.38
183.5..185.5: 9.54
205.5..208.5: 12.4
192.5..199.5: 10.6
